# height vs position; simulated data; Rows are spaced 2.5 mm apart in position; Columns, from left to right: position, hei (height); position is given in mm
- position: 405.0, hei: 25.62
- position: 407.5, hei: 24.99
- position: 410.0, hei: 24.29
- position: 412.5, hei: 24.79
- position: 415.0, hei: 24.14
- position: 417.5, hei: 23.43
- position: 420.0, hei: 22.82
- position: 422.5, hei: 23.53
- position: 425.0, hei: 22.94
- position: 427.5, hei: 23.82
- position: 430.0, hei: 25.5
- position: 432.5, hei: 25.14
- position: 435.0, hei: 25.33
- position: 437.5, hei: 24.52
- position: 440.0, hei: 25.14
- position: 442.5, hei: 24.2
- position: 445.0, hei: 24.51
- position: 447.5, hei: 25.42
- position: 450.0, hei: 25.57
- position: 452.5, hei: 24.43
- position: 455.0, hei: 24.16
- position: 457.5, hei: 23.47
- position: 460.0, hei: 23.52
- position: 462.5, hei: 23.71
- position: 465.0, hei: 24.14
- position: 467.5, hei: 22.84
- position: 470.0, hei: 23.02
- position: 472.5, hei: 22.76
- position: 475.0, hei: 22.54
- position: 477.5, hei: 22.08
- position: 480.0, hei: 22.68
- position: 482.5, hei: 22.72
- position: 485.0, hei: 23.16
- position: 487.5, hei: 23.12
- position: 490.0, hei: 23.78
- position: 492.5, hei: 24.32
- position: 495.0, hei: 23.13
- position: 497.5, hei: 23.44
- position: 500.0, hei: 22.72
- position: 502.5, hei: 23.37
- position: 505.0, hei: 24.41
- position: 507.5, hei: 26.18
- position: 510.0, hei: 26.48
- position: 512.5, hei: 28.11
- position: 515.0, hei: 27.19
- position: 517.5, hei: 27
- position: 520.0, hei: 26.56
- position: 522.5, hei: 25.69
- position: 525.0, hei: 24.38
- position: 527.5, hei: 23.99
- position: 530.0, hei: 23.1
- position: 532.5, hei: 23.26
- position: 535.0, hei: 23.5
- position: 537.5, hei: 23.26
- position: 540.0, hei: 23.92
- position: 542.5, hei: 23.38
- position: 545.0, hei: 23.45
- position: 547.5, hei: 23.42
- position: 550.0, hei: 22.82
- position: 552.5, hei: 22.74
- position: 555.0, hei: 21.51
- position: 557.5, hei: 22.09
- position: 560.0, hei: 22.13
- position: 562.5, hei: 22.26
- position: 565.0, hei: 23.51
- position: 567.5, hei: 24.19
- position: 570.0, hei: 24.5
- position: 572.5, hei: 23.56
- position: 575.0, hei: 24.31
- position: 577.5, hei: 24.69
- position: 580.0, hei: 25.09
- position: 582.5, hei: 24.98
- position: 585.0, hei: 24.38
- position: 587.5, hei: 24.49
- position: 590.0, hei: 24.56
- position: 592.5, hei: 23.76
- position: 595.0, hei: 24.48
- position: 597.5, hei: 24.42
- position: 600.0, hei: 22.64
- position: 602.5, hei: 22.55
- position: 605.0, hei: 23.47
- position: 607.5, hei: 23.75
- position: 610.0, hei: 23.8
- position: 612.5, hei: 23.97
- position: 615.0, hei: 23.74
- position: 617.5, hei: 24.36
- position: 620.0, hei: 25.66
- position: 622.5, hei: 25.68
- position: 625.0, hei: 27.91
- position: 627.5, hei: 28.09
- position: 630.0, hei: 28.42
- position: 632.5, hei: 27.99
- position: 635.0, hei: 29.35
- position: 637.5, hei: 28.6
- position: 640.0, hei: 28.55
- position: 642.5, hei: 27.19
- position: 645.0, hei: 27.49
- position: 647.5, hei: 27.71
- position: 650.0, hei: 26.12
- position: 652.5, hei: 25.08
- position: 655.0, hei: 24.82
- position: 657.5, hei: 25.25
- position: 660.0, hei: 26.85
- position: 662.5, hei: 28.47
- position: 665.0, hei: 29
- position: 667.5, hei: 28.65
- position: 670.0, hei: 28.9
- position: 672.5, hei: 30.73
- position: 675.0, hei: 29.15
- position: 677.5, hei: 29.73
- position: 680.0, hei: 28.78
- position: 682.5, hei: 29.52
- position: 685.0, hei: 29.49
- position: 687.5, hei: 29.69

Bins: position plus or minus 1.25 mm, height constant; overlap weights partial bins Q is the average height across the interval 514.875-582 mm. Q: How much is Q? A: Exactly 23.9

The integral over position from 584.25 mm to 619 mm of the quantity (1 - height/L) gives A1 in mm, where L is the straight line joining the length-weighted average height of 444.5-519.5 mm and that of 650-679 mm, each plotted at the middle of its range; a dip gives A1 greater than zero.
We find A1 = 3.5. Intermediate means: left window 24.2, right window 27.8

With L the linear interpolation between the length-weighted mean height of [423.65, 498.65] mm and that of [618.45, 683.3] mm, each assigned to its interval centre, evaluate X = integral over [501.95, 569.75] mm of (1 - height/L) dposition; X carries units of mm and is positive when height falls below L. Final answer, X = 3.25 mm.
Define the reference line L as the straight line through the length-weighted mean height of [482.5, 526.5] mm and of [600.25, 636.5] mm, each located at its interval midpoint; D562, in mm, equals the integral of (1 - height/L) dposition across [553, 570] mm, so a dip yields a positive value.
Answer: 1.6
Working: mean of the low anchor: 24.8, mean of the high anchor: 25.6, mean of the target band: 22.8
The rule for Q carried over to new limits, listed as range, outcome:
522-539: 23.8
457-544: 24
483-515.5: 24.5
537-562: 22.8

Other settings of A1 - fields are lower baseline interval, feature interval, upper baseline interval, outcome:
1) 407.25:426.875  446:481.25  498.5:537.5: 1.1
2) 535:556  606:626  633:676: 1.0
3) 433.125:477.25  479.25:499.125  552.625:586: 0.5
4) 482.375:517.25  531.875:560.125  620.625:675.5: 2.8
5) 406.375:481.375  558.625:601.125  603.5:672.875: 3.1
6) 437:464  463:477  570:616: 0.8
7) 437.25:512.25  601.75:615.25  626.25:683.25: 1.7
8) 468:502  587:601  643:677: 1.0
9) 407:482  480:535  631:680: 1.4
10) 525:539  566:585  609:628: 0.0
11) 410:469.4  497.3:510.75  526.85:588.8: -0.3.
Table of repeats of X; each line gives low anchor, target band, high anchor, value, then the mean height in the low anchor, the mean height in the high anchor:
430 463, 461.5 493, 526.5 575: 1.4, 24.6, 23.2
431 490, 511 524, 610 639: -1.1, 23.8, 26.6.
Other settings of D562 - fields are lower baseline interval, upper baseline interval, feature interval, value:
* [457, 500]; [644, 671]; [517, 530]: -0.6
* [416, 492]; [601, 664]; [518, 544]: 0.7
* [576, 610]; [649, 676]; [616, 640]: -1.4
